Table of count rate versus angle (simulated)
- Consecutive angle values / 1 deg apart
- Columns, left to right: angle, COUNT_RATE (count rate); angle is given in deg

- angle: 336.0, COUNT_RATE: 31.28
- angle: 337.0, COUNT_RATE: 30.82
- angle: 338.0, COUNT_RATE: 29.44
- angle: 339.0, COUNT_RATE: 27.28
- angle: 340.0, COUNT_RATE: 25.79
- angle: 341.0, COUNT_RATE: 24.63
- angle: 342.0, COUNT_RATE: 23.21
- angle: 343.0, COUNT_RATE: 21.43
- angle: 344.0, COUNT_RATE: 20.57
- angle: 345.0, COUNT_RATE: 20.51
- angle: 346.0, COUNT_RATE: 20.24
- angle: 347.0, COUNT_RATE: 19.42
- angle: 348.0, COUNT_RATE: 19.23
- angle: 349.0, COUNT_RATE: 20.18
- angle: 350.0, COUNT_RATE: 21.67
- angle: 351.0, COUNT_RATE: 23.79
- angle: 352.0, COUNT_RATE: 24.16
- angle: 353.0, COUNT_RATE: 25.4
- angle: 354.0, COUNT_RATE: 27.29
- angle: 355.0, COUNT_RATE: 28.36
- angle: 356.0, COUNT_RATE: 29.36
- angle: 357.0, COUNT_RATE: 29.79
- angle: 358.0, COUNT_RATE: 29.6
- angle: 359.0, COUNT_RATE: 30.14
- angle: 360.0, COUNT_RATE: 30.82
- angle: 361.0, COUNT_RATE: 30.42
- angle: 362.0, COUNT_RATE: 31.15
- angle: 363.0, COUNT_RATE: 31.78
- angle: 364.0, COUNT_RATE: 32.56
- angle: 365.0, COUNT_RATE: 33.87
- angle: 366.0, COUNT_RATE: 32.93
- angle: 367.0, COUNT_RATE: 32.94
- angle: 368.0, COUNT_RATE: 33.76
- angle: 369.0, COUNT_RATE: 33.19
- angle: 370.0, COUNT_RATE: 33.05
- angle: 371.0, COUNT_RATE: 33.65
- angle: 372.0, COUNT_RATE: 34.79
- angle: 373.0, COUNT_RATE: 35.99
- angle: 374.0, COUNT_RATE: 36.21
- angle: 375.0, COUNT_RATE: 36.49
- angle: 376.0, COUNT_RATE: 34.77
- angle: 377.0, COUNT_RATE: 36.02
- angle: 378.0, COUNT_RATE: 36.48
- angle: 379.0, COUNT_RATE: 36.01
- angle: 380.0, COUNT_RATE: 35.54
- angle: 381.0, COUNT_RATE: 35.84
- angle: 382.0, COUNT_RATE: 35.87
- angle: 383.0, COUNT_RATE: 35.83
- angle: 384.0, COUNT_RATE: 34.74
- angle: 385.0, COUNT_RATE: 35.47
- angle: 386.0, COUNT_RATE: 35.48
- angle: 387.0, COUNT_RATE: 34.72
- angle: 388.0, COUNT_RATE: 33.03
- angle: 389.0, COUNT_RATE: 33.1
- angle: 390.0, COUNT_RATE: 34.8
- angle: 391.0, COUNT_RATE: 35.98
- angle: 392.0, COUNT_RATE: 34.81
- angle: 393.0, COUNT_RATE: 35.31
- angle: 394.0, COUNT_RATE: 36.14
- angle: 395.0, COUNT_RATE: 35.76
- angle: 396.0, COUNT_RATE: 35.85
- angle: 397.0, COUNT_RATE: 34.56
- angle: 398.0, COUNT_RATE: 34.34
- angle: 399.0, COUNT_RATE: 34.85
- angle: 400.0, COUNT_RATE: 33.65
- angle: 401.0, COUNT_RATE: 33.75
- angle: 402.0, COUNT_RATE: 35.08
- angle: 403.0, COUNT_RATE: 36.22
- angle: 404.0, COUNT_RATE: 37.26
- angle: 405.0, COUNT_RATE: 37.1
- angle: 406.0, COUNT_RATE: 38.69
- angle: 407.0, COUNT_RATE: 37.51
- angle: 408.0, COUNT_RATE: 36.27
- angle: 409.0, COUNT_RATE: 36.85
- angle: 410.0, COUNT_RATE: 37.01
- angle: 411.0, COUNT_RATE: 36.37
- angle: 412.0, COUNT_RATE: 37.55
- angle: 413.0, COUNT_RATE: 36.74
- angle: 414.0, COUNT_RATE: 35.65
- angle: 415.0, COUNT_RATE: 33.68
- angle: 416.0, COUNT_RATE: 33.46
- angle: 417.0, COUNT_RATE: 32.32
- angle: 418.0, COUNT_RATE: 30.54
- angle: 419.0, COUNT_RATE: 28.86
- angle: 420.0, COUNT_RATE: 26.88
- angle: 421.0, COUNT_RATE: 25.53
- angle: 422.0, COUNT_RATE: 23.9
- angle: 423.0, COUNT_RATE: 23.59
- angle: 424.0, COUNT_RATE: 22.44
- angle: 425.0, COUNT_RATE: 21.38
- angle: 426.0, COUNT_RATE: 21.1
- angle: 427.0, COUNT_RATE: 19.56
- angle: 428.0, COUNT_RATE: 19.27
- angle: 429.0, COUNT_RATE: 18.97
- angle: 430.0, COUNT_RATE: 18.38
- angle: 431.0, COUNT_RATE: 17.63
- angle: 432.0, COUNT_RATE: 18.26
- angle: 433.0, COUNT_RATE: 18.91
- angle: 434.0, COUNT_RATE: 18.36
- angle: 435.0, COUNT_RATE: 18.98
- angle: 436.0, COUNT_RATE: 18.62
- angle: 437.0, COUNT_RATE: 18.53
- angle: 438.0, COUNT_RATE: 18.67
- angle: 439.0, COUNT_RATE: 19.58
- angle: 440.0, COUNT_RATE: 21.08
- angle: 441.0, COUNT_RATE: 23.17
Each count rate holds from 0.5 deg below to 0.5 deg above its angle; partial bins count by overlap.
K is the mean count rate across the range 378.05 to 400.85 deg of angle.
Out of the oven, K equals 35.1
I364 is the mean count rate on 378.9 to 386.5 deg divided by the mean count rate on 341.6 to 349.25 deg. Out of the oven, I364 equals 1.73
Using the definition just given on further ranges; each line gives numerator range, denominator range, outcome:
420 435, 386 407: 0.59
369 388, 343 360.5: 1.43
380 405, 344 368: 1.29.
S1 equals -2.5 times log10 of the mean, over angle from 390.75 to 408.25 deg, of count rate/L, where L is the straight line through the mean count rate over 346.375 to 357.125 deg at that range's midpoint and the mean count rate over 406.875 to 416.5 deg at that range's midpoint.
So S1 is -0.07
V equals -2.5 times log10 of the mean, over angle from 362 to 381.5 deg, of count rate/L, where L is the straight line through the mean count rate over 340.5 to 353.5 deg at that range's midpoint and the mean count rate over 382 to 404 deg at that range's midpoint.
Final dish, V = -0.190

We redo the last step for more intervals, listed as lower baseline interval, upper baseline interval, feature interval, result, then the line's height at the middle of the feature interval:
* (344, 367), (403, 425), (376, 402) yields -0.17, 30.2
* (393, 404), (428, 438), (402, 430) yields -0.13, 26.7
